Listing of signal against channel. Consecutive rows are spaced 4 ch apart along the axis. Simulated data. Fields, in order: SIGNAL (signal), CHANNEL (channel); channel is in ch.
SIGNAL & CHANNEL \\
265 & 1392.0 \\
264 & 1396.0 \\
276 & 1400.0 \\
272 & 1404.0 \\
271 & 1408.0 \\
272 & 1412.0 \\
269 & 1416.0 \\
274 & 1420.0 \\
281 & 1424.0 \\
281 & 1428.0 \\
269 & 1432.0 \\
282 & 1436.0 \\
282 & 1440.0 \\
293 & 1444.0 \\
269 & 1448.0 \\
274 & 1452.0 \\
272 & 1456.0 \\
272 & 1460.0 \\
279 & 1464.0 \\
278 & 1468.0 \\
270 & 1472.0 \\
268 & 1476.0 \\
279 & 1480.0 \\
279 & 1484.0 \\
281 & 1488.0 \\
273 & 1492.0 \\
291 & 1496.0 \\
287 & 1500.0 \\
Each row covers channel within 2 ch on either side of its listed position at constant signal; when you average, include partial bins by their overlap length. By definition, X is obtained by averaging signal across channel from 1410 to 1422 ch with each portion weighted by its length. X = 272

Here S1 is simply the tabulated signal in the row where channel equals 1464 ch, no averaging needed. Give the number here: 279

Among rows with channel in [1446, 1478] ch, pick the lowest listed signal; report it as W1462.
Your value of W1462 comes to 268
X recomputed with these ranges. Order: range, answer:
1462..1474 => 276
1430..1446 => 282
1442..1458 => 277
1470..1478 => 269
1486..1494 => 277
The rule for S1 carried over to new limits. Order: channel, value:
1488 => 281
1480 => 279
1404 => 272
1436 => 282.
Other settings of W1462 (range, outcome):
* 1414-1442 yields 269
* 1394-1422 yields 264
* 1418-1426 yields 274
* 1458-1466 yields 272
